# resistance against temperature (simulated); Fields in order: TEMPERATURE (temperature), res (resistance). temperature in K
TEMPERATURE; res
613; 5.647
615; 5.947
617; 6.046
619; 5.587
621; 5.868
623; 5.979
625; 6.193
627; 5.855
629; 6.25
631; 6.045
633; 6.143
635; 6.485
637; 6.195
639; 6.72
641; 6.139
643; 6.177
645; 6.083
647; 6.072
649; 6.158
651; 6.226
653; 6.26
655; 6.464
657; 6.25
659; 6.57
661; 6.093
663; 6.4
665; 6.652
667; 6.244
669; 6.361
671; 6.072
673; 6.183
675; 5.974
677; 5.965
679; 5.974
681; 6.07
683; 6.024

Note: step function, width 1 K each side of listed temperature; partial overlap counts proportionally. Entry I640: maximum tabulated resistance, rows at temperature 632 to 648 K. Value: 6.72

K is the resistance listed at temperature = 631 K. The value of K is 6.045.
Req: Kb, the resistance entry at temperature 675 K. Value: 5.974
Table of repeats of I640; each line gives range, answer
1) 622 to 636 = 6.485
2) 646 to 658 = 6.464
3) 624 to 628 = 6.193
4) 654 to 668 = 6.652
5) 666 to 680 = 6.361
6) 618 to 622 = 5.868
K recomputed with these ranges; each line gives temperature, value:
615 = 5.947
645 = 6.083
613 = 5.647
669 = 6.361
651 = 6.226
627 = 5.855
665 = 6.652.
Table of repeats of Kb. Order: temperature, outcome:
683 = 6.024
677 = 5.965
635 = 6.485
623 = 5.979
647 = 6.072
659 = 6.57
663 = 6.4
